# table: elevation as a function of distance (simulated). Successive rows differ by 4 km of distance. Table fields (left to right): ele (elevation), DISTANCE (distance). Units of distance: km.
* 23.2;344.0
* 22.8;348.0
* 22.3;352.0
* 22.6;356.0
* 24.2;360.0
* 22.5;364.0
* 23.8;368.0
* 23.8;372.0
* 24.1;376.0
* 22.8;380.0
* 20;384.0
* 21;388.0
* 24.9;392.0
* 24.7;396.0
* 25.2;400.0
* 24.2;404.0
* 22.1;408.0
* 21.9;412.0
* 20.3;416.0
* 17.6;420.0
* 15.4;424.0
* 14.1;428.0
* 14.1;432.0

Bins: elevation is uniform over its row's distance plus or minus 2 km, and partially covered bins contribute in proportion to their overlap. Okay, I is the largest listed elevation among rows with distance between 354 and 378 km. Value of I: 24.2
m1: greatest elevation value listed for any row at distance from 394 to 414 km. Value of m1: 25.2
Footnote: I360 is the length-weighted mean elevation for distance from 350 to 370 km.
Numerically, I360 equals 23.1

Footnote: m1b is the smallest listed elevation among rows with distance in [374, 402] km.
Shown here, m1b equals 20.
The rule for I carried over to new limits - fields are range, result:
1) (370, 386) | 24.1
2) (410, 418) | 21.9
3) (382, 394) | 24.9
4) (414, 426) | 20.3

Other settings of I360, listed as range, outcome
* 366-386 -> 22.9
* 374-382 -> 23.5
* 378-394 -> 22.2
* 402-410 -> 23.1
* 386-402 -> 23.9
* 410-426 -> 18.8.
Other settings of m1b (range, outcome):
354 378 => 22.5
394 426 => 15.4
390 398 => 24.7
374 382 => 22.8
